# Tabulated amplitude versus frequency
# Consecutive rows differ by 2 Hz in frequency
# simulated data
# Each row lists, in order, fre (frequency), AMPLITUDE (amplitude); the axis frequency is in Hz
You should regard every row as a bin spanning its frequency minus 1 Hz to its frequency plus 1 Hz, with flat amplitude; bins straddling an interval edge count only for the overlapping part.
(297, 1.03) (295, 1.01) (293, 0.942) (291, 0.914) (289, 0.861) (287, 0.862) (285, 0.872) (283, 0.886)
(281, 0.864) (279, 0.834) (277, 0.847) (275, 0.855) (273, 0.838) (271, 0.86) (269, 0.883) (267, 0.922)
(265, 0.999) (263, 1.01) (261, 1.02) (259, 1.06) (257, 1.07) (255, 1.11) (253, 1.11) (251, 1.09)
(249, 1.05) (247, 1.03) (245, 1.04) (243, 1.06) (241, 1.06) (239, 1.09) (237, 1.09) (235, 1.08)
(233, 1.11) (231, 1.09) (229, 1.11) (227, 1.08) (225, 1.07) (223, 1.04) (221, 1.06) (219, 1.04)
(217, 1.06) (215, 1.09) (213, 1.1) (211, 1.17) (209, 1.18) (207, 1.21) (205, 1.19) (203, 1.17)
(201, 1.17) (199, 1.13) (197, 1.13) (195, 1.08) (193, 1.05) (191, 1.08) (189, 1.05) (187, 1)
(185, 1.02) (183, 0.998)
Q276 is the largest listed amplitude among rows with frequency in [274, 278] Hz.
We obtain 0.855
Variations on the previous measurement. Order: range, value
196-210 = 1.21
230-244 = 1.11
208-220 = 1.18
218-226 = 1.07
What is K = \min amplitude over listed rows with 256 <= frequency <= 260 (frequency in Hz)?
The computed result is 1.06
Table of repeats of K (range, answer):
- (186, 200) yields 1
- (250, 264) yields 1.01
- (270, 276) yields 0.838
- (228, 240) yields 1.08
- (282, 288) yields 0.862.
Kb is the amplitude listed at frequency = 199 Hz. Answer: 1.13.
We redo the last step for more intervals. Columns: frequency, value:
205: 1.19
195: 1.08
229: 1.11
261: 1.02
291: 0.914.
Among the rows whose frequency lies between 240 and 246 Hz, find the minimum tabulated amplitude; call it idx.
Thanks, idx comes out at 1.04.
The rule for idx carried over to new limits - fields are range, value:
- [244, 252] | 1.03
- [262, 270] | 0.883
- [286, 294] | 0.861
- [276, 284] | 0.834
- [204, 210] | 1.18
